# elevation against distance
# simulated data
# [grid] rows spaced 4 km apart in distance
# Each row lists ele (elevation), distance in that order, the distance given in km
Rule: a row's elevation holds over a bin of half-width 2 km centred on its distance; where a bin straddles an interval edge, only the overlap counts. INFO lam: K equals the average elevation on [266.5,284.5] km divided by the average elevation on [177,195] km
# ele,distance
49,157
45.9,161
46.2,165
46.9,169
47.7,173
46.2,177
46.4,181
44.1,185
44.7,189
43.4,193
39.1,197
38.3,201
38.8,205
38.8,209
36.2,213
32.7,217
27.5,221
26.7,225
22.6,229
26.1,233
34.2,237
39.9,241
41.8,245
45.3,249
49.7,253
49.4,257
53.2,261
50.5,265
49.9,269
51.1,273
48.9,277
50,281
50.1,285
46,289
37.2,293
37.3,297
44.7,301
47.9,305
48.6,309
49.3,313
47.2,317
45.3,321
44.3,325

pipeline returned 1.12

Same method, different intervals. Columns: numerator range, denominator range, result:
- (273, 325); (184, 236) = 1.31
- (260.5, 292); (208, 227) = 1.54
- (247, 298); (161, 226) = 1.18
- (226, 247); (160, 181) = 0.70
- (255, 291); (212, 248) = 1.55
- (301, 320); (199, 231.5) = 1.46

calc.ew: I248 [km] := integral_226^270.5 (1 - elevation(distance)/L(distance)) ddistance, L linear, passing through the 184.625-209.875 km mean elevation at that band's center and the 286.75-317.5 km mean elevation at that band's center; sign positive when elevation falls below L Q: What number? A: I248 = 1.3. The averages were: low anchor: 40.9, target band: 41.6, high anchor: 44.7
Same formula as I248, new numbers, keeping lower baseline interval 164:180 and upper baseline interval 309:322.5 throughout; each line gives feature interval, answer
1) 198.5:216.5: 3.6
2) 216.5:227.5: 4.4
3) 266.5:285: -1.0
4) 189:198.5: 1.0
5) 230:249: 4.5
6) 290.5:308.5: 1.9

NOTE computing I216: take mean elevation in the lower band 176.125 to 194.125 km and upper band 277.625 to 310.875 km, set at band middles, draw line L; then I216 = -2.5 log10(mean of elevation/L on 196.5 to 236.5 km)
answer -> 0.36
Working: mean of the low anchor 45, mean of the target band 32.5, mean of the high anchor 45.4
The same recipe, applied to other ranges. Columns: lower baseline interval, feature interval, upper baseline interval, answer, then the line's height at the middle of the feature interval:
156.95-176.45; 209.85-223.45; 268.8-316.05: 0.40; 46.8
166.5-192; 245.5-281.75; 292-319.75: -0.10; 45.2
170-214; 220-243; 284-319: 0.42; 43.4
